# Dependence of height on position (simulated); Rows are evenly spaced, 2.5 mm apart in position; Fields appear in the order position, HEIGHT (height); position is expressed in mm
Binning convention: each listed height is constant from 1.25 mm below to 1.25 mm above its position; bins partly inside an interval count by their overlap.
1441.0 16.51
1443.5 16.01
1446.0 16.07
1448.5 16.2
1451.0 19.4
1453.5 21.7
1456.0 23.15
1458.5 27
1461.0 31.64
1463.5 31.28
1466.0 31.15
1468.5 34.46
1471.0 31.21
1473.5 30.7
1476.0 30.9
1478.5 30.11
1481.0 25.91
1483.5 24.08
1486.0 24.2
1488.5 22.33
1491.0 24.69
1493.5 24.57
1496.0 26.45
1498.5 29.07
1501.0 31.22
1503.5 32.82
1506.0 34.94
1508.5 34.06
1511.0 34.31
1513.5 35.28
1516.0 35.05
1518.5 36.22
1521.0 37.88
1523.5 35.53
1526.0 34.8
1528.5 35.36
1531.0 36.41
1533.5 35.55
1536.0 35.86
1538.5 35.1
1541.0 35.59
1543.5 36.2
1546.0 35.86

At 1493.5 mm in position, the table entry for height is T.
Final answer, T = 24.57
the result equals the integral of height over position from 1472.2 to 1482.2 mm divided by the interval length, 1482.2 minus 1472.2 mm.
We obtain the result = 29.4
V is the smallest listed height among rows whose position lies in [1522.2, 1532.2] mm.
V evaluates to 34.8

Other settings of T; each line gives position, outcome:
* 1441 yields 16.51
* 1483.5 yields 24.08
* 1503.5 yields 32.82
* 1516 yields 35.05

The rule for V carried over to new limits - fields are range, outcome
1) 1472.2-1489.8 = 22.33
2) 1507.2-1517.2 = 34.06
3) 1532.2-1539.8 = 35.1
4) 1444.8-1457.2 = 16.07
